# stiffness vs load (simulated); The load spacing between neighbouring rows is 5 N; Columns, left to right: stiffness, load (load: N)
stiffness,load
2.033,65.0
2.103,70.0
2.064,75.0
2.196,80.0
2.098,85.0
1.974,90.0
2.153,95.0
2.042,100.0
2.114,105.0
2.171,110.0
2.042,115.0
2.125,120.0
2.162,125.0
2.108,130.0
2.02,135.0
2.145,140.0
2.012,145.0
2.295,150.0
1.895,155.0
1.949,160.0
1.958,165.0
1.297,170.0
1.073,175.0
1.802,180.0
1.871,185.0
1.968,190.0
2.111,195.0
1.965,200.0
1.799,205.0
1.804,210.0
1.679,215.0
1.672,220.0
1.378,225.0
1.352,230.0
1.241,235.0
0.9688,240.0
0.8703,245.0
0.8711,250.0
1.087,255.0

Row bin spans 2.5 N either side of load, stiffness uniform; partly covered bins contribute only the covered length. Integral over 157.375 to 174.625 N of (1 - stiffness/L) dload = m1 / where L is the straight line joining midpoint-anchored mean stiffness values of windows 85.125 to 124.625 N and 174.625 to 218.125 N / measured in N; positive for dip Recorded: 2.3 N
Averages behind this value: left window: 2.09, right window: 1.82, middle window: 1.65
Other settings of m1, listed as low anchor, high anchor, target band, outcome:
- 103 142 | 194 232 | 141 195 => 2.1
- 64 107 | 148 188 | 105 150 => -4.4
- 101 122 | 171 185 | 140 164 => -4.2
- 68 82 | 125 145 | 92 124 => -0.1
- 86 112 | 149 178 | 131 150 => -2.5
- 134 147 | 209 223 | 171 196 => 1.8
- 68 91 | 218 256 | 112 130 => -2.5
